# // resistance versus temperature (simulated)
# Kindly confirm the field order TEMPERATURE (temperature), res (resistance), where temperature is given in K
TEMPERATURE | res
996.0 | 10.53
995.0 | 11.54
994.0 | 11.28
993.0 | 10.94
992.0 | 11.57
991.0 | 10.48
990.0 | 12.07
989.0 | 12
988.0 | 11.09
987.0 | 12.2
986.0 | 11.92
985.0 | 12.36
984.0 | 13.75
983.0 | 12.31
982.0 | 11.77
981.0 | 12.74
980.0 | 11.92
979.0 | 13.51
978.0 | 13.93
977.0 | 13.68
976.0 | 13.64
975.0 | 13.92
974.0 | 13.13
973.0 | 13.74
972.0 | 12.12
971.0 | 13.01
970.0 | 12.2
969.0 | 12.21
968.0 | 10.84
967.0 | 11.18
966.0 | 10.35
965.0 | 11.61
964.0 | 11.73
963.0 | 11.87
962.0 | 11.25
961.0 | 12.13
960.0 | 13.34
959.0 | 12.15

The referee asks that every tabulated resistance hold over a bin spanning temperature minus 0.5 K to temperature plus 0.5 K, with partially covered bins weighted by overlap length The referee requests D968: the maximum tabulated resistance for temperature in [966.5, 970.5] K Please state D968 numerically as 12.21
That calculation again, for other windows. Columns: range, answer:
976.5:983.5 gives 13.93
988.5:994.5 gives 12.07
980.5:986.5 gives 13.75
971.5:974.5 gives 13.74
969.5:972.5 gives 13.01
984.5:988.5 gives 12.36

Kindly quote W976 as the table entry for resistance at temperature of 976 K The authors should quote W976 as 13.64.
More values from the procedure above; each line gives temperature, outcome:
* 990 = 12.07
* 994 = 11.28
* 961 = 12.13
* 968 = 10.84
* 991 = 10.48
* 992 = 11.57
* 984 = 13.75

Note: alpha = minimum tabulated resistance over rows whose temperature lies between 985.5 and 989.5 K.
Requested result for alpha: 11.09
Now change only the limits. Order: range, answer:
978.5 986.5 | 11.77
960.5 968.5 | 10.35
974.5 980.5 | 11.92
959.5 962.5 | 11.25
